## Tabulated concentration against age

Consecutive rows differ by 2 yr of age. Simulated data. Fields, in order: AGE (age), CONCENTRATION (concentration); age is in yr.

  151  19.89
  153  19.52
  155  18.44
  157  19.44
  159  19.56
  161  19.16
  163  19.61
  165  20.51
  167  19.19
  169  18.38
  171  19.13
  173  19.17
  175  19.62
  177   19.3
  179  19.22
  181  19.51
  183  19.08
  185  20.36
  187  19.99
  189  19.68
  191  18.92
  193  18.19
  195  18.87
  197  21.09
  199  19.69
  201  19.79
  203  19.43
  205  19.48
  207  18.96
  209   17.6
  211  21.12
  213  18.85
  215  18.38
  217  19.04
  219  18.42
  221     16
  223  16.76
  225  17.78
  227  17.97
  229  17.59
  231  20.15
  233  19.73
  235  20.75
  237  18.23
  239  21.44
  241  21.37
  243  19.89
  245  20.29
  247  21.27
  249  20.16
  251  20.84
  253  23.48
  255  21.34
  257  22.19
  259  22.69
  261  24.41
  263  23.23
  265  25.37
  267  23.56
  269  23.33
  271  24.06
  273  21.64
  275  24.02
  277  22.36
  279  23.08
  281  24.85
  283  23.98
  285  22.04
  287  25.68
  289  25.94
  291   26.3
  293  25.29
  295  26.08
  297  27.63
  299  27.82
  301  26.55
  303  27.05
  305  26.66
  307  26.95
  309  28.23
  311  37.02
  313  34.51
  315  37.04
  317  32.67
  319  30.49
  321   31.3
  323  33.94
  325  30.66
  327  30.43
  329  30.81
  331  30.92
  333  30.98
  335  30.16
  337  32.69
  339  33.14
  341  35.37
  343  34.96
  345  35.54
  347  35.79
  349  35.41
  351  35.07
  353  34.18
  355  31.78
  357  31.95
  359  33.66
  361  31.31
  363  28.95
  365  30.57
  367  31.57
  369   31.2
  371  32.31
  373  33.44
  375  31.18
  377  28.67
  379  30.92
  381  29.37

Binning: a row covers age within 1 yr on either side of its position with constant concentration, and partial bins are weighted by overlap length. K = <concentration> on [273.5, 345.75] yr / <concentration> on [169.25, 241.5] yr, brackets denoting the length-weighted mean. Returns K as 1.5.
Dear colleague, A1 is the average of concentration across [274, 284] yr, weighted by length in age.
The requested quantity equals 23.7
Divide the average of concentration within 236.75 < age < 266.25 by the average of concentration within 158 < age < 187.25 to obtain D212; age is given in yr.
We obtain 1.12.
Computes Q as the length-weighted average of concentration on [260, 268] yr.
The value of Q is 24.1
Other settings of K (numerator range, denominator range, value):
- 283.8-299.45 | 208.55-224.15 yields 1.41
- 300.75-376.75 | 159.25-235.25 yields 1.68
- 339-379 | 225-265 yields 1.56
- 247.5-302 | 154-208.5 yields 1.24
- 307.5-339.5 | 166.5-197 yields 1.66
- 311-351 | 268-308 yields 1.32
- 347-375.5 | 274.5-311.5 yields 1.25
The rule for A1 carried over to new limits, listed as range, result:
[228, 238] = 19.3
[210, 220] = 19.2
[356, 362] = 32.3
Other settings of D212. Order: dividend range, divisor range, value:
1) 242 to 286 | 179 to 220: 1.17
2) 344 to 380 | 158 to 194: 1.67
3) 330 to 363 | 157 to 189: 1.70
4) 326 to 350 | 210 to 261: 1.66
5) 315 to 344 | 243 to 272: 1.43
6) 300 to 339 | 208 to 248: 1.62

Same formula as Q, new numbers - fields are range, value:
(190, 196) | 18.7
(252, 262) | 22.8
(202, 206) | 19.5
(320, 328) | 31.6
